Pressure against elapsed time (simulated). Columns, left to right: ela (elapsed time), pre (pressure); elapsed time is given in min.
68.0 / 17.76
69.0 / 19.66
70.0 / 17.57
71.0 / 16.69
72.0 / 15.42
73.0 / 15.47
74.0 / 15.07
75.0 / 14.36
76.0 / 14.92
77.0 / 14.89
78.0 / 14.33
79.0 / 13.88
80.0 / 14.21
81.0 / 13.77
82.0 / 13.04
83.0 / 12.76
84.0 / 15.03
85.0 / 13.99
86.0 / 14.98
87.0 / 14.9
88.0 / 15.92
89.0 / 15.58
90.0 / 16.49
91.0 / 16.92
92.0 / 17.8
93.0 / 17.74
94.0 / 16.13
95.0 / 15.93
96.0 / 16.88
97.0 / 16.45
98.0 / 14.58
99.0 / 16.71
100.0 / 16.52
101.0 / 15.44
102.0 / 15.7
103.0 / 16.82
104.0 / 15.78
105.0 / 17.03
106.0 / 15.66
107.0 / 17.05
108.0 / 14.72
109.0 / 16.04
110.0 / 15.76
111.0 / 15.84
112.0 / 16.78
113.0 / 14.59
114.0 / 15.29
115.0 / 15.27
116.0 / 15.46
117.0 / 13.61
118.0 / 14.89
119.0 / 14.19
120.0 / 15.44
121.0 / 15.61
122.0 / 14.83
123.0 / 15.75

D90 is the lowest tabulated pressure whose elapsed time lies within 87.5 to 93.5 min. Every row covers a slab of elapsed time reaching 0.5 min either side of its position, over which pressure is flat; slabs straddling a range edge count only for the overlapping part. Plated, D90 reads 15.58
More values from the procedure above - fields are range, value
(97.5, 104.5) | 14.58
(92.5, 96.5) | 15.93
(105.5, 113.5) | 14.59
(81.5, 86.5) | 12.76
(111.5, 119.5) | 13.61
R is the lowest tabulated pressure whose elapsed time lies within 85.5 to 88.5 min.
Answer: 14.9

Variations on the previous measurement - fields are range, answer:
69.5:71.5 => 16.69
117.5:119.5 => 14.19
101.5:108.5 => 14.72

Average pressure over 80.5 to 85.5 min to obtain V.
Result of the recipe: 13.7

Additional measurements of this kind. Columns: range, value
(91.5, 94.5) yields 17.2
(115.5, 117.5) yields 14.5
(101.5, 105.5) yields 16.3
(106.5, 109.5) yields 15.9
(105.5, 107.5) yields 16.4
